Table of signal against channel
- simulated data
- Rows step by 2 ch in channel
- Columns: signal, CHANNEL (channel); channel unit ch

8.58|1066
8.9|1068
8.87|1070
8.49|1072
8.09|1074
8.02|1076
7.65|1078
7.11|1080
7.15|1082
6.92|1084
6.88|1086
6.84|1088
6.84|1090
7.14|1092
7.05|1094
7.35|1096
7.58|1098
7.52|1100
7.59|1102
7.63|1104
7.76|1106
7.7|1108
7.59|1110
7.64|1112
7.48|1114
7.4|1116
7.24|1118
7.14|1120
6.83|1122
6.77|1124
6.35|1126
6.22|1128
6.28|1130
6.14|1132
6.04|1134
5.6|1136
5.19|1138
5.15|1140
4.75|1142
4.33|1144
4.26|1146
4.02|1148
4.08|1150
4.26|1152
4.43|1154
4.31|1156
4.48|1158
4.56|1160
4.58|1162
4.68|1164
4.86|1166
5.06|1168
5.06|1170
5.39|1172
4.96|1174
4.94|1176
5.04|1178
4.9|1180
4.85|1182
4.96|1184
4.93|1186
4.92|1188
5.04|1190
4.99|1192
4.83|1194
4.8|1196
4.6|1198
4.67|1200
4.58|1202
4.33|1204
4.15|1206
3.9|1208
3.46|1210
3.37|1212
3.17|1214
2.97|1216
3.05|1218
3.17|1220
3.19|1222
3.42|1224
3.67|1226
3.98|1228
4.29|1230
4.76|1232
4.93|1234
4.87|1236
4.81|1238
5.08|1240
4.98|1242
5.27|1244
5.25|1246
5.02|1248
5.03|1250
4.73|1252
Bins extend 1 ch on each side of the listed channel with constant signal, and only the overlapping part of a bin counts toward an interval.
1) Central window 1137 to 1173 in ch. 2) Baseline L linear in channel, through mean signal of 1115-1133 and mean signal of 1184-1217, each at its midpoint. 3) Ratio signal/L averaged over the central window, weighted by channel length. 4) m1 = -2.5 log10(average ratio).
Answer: 0.23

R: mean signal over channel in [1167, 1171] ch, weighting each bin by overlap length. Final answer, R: 5.06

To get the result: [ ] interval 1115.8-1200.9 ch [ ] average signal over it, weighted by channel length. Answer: 5.19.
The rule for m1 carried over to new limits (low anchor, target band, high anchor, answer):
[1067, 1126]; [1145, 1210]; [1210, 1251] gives 0.17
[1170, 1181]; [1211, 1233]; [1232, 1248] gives 0.38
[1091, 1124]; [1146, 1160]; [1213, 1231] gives 0.33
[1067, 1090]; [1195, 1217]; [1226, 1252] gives 0.33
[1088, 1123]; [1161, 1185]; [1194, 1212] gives 0.06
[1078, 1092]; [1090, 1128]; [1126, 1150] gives -0.17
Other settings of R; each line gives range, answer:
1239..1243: 5.03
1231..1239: 4.84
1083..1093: 6.92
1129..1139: 5.85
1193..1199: 4.74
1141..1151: 4.29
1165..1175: 5.07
